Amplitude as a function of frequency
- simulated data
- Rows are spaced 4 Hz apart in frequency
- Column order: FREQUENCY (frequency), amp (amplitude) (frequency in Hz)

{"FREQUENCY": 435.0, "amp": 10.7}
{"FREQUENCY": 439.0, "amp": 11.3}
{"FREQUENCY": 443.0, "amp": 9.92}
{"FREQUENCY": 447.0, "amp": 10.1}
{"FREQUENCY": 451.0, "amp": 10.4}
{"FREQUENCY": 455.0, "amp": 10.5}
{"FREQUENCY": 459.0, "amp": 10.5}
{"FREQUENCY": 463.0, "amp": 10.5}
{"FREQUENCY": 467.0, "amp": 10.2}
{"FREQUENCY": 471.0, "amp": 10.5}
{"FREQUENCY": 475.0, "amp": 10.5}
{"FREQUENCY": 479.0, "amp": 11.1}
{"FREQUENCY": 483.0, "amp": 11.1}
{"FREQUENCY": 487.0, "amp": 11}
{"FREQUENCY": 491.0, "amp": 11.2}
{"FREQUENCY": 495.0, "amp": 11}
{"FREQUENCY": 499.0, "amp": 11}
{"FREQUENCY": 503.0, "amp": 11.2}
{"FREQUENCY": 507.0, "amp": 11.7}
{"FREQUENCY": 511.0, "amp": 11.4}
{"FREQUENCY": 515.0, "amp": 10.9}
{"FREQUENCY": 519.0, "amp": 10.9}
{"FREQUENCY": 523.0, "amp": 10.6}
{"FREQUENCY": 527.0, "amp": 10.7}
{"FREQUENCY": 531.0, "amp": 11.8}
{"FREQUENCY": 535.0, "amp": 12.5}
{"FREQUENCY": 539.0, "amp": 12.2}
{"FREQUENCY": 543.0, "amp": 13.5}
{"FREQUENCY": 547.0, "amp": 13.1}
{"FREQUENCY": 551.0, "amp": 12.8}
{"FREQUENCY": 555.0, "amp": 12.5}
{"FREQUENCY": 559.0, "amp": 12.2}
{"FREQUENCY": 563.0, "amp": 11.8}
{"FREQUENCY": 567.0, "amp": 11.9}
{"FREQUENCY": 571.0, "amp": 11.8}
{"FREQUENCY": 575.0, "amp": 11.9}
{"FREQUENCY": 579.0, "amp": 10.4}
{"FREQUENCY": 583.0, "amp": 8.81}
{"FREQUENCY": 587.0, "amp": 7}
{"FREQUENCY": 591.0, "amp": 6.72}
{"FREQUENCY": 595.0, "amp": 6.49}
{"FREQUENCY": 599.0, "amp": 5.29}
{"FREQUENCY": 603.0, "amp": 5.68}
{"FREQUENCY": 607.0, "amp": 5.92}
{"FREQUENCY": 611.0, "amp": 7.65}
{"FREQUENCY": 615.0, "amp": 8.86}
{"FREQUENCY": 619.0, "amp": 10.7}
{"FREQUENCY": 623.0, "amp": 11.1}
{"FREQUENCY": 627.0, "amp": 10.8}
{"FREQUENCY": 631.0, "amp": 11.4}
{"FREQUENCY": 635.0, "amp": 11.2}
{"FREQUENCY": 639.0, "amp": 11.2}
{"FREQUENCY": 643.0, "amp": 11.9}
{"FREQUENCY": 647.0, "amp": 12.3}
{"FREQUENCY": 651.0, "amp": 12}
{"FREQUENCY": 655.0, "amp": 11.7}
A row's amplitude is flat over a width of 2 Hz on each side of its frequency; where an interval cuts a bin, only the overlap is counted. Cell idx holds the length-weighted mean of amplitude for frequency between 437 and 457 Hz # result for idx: 10.4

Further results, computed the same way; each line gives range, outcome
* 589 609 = 6.02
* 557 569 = 12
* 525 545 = 12.1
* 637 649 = 11.8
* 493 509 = 11.2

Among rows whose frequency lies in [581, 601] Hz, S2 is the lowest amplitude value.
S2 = 5.29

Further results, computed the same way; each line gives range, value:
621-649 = 10.8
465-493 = 10.2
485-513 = 11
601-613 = 5.68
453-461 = 10.5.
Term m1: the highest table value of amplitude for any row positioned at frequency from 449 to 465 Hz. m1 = 10.5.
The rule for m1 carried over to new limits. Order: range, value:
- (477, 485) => 11.1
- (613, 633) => 11.4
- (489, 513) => 11.7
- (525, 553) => 13.5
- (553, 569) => 12.5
